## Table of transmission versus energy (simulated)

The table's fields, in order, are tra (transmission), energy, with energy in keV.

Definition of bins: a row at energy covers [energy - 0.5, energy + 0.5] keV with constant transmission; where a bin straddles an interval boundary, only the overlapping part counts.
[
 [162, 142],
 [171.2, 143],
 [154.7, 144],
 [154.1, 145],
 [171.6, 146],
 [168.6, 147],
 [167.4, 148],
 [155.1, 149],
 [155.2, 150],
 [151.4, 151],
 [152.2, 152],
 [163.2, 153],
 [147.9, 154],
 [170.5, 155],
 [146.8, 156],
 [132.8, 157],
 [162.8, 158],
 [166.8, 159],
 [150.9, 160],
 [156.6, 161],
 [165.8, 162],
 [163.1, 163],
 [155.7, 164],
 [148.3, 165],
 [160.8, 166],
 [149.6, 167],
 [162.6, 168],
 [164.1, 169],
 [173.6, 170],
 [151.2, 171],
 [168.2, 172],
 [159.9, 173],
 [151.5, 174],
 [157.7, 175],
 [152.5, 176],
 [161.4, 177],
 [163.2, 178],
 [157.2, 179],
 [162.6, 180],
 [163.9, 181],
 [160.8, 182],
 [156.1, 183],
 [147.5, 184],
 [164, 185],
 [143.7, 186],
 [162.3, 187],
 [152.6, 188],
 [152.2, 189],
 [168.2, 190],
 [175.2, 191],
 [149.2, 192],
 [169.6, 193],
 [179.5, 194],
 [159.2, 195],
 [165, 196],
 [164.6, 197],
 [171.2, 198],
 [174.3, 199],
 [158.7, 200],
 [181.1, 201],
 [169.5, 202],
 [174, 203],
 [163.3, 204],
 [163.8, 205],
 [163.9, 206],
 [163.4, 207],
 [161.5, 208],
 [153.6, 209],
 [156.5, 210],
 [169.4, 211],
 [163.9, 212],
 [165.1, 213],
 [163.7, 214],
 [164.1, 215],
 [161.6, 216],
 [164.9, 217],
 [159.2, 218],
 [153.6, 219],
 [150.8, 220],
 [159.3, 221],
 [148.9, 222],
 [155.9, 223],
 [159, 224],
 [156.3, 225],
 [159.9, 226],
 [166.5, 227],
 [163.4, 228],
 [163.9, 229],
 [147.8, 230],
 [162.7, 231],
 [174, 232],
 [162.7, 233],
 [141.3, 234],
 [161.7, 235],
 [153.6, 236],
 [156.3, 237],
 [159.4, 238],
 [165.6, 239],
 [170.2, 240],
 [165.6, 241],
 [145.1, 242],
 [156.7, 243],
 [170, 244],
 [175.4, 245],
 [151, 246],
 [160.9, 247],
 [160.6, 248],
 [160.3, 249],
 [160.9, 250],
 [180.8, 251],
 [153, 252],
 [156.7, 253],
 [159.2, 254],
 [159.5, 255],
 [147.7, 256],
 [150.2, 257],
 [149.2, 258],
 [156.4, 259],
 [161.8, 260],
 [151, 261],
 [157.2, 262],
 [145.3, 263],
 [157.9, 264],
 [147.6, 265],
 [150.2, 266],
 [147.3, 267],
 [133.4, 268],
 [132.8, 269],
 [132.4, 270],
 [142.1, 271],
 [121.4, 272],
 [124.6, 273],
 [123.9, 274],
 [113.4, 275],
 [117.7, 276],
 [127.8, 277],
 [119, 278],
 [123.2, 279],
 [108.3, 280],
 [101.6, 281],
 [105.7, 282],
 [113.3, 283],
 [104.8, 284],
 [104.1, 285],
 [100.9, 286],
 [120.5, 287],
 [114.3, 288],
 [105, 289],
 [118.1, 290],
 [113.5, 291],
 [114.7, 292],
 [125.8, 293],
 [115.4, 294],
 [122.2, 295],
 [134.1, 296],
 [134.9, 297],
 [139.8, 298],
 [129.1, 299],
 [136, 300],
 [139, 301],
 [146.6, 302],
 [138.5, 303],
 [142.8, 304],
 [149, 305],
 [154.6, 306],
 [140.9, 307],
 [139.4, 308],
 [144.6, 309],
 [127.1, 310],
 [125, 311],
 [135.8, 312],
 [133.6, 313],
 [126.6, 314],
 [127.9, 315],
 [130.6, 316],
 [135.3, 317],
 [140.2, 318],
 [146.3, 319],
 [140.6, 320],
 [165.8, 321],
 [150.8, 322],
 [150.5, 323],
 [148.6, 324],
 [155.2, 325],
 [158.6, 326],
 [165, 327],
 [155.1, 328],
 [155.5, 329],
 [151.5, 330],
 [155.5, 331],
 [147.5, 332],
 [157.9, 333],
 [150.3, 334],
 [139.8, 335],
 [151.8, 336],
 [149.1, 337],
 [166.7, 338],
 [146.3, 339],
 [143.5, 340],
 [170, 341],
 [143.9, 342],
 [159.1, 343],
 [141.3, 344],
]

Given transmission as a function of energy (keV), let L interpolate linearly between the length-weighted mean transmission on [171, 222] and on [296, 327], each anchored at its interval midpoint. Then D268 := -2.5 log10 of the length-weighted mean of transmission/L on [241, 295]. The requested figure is 0.095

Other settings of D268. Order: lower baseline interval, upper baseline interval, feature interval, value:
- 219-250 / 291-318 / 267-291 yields 0.21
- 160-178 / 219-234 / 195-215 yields -0.05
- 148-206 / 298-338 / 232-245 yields -0.05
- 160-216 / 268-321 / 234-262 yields -0.12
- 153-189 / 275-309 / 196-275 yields -0.13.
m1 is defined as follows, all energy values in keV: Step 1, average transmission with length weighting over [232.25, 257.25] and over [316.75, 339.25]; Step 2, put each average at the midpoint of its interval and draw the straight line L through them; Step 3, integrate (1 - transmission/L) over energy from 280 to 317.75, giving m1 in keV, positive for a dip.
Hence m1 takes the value 6.8 keV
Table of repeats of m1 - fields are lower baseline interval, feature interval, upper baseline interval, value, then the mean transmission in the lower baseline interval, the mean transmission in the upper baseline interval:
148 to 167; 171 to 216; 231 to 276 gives -2.3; 156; 152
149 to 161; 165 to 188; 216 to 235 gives -0.4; 155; 159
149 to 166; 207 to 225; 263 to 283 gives -2.3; 156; 128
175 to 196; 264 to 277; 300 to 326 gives 1.3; 160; 142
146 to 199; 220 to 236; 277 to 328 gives -1.2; 160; 131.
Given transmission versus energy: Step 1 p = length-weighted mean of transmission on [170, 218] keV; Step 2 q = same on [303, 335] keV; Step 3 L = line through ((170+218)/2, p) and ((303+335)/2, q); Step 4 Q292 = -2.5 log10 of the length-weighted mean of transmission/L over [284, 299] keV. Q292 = 0.247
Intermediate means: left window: 162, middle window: 119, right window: 145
